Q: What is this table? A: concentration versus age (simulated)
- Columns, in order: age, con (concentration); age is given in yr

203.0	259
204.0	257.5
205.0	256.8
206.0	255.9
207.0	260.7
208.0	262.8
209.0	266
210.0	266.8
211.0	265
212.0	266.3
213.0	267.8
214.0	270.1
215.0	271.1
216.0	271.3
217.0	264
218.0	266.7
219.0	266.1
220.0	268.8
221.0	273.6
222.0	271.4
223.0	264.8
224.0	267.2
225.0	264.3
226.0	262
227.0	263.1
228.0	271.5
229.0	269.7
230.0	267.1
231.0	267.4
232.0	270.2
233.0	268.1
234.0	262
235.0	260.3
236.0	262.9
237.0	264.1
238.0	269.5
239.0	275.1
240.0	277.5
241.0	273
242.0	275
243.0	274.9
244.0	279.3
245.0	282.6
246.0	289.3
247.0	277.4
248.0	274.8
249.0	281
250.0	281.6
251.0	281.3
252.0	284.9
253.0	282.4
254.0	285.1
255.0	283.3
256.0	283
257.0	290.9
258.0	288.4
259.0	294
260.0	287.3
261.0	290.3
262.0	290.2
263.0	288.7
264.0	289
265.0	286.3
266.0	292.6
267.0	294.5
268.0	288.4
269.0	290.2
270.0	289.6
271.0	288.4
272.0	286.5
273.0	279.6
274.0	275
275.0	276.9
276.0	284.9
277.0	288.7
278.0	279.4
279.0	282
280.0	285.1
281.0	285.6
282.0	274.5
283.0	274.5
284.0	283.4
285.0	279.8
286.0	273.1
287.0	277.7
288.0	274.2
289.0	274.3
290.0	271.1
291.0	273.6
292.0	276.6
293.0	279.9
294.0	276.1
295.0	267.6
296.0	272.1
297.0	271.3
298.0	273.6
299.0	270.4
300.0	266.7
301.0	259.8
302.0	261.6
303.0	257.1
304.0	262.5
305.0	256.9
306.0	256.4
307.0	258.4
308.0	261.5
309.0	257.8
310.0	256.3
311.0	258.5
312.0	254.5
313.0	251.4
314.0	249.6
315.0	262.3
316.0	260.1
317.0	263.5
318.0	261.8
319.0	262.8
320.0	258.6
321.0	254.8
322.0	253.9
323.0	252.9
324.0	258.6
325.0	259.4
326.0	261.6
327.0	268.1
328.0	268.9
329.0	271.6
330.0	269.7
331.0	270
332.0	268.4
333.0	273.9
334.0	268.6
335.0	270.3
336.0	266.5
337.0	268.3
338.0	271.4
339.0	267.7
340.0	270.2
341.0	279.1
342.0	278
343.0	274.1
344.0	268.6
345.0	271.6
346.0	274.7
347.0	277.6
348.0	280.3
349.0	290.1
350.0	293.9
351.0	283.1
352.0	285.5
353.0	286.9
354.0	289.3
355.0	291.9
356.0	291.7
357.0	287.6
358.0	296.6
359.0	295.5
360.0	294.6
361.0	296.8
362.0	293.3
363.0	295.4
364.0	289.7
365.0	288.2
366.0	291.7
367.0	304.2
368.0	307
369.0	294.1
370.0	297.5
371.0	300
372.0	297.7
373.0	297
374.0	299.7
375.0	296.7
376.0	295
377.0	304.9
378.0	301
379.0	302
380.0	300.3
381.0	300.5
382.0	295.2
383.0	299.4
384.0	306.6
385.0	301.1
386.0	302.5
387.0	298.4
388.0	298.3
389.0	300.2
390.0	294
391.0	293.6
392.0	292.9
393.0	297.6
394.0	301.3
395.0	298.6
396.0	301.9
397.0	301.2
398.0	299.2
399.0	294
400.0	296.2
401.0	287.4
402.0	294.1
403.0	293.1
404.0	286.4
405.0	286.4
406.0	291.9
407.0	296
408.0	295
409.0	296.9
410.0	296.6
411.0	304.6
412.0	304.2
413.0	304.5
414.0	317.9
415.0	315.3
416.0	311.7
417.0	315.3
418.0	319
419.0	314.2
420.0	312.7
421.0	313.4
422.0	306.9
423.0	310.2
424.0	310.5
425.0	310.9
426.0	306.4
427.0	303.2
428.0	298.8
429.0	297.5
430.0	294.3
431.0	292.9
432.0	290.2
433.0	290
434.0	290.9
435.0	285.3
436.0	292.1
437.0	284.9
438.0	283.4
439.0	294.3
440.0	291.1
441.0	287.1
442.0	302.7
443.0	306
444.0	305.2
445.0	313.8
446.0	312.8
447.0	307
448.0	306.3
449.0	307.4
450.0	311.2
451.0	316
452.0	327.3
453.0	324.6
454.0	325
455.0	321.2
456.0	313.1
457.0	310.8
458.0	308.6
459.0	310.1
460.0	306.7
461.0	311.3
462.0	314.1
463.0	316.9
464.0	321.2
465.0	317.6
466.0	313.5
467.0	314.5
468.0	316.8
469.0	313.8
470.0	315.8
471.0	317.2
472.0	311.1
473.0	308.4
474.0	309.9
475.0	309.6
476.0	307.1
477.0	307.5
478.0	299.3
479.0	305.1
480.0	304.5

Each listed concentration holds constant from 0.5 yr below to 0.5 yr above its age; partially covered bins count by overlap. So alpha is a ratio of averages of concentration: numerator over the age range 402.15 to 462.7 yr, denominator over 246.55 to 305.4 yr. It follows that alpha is 1.09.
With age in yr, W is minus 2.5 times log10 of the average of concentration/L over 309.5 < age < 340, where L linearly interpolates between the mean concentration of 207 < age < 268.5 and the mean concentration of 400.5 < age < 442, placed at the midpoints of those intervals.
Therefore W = 0.09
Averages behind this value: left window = 275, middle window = 263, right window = 299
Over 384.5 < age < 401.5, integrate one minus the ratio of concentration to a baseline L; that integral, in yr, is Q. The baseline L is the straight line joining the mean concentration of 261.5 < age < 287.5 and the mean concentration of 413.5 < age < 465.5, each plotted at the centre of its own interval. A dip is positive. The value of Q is 0.2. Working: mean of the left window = 284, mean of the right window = 307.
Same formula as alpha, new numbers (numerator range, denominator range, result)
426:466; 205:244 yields 1.14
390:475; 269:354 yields 1.12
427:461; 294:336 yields 1.15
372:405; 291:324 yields 1.14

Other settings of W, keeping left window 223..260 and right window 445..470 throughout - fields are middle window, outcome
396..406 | 0.04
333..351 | 0.07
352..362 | 0.02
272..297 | 0.02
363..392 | 0.01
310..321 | 0.12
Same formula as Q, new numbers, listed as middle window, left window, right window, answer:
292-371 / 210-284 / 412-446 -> 4.26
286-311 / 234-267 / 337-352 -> 1.07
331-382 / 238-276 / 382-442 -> 1.12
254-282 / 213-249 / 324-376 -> -1.24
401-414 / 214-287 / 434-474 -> 0.23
